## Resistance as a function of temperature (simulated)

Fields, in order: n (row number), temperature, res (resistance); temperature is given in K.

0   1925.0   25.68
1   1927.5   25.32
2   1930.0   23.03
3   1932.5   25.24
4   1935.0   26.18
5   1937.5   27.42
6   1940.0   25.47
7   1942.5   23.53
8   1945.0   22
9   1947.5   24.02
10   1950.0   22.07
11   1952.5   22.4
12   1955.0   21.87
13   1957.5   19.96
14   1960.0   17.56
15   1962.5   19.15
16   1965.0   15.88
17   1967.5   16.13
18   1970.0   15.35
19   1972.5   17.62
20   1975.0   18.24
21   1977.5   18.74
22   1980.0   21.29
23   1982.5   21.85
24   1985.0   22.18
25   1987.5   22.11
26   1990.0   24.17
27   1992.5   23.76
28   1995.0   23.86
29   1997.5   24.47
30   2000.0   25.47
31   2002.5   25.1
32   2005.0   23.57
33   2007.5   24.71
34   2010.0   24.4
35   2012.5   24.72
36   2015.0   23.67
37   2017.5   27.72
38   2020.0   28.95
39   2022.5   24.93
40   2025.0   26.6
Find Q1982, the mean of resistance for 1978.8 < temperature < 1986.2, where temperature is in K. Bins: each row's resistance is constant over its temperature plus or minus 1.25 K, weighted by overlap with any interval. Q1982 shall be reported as 21.8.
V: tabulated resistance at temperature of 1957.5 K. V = 19.96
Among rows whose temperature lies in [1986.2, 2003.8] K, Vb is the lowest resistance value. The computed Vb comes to 22.11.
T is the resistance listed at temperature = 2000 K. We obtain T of 25.47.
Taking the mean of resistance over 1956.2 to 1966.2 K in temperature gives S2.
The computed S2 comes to 18.2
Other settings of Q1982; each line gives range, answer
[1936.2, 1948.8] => 24.5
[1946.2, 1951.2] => 23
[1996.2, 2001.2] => 25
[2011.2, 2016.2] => 24.2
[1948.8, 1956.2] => 22.1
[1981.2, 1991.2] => 22.6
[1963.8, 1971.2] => 15.8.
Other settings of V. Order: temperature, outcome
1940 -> 25.47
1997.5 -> 24.47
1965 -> 15.88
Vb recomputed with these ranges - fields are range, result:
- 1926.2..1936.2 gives 23.03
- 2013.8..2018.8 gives 23.67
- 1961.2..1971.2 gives 15.35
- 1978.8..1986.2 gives 21.29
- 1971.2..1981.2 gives 17.62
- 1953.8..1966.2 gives 15.88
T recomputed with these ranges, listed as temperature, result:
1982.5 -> 21.85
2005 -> 23.57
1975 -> 18.24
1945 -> 22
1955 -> 21.87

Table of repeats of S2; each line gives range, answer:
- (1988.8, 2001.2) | 24.3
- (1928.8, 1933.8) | 24.2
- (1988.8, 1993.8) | 24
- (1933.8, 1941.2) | 26.4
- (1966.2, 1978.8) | 17.2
